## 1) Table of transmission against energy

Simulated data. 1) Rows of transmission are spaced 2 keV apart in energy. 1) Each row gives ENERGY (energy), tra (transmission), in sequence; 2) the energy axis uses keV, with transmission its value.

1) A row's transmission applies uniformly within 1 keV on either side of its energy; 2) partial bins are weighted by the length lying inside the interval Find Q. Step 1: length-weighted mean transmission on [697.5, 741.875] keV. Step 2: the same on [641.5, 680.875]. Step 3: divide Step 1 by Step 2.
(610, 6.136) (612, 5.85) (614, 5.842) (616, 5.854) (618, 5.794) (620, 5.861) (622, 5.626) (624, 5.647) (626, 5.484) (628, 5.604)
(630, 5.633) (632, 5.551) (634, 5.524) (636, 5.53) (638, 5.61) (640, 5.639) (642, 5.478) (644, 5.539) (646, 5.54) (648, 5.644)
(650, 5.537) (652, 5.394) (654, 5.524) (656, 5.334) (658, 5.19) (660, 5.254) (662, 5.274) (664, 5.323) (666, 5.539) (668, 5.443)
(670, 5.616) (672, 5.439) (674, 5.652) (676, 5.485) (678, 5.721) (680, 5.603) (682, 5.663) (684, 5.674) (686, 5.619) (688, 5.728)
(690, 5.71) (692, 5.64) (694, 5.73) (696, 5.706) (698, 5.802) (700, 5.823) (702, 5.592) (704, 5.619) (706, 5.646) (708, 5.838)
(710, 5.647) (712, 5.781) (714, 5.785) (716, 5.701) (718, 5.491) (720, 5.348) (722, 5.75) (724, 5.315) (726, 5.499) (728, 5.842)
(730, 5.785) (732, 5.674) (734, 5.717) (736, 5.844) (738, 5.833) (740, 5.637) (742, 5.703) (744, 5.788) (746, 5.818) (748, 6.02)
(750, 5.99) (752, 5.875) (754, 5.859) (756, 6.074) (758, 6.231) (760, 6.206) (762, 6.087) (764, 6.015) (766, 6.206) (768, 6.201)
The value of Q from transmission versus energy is 1.04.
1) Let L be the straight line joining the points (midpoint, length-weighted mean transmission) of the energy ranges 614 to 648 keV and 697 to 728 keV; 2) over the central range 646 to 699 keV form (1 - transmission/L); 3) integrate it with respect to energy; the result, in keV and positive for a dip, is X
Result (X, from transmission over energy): 0.9 keV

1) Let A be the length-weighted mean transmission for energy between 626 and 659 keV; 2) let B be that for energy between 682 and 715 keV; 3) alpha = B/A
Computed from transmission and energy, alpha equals 1.03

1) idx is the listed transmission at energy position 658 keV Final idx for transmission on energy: 5.19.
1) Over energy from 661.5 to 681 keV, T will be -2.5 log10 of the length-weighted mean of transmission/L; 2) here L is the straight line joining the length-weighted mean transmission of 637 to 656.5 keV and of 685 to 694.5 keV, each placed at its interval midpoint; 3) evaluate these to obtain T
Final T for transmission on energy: 0.02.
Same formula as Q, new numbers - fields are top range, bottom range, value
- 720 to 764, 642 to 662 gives 1.07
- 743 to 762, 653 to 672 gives 1.11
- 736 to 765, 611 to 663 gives 1.07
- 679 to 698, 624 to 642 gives 1.02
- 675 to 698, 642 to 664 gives 1.05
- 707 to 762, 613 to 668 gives 1.04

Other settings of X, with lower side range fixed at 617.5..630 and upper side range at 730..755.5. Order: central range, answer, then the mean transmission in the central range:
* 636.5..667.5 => 1.3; 5.46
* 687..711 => 0.2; 5.71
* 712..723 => 0.3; 5.63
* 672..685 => 0.3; 5.62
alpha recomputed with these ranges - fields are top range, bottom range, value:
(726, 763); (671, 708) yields 1.04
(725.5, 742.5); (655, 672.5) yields 1.07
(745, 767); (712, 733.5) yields 1.07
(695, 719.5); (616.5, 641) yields 1.01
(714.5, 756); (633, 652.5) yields 1.03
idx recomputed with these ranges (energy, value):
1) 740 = 5.637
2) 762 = 6.087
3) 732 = 5.674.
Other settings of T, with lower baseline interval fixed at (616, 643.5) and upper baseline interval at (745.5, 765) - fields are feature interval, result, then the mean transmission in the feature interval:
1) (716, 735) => 0.06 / 5.61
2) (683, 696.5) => 0.02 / 5.69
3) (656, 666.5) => 0.08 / 5.31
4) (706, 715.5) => 0.02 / 5.75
